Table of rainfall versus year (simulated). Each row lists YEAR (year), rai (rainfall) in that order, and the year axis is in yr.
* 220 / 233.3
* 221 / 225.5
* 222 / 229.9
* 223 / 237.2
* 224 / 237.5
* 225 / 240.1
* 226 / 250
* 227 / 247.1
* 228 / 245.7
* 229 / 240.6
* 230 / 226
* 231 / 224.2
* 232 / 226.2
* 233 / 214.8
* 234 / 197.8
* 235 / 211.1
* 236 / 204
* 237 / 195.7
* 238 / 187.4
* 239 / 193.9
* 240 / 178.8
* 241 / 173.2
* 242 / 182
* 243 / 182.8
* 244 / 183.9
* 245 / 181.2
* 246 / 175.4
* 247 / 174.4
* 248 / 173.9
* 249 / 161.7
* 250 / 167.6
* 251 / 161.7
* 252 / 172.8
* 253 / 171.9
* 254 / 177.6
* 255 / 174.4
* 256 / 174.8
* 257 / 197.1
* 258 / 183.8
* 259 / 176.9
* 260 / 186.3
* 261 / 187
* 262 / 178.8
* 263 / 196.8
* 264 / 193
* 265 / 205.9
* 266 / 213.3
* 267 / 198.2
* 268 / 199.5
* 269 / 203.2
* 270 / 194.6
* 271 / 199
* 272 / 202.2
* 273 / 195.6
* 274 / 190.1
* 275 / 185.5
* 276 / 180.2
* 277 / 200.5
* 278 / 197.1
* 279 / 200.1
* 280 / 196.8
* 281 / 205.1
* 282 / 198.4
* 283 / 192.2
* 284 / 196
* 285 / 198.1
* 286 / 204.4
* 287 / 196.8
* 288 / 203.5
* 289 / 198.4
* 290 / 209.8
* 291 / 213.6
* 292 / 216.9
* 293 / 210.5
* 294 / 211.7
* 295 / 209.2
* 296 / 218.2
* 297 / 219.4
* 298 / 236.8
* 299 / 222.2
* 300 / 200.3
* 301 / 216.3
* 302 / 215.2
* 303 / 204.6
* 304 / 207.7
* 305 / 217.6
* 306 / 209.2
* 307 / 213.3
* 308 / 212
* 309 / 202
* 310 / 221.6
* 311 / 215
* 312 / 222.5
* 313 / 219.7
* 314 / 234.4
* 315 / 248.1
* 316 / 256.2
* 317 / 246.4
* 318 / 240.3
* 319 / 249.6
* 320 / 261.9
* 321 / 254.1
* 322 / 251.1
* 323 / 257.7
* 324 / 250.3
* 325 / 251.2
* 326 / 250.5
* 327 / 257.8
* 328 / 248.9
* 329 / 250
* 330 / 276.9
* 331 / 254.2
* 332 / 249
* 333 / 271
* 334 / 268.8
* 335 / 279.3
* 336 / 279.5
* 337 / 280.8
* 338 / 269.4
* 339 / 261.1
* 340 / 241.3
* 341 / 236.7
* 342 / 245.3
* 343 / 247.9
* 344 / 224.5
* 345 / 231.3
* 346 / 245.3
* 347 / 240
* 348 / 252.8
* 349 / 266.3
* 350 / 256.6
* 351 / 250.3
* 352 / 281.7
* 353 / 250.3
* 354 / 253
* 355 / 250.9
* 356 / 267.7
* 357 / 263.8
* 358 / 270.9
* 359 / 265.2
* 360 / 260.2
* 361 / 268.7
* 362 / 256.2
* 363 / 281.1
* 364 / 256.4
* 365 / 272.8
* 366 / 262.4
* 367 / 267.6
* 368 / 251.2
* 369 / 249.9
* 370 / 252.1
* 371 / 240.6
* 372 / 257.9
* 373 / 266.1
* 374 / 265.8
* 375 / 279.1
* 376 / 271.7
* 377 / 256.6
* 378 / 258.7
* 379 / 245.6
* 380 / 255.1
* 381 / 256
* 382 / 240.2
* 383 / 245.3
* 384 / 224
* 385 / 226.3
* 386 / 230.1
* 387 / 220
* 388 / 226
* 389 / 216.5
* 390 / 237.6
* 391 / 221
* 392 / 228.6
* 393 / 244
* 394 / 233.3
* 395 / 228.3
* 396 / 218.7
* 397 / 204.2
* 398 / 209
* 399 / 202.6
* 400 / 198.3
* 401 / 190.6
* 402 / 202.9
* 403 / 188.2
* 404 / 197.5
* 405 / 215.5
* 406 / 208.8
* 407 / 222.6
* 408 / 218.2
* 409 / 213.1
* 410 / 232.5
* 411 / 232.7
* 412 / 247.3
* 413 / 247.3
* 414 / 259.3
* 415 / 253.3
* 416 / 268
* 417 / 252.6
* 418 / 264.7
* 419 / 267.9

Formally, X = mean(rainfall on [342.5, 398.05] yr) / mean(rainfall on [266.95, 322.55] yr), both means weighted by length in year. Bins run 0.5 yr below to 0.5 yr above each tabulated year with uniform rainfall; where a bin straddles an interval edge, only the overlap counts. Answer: 1.2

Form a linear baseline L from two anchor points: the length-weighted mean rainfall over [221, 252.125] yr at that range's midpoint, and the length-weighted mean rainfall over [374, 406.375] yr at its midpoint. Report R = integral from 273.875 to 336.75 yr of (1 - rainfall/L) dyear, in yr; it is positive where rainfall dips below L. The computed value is -3.2 yr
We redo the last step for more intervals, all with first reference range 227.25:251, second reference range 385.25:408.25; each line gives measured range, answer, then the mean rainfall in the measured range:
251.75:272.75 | 0.9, 190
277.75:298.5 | -0.5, 206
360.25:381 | -4.7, 261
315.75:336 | -4.9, 257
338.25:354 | -3.0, 249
